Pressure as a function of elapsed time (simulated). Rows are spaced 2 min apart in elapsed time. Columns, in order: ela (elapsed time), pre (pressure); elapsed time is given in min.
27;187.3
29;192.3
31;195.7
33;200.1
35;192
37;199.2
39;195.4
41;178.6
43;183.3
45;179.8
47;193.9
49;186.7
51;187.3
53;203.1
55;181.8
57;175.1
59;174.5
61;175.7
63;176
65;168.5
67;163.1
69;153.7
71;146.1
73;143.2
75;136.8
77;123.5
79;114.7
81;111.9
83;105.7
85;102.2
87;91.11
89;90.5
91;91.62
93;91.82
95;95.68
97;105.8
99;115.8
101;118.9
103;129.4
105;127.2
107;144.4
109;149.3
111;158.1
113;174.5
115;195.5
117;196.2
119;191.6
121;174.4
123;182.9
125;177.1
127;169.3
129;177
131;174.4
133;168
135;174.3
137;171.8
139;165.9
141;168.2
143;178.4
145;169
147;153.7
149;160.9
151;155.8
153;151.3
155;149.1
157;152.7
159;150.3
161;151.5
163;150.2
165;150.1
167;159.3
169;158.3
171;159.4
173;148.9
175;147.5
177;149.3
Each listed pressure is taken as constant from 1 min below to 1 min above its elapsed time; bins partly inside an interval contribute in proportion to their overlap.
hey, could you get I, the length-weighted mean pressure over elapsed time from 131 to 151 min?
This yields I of 168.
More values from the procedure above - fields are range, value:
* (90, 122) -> 141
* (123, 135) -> 174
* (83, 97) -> 95.5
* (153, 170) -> 153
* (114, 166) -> 168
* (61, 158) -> 148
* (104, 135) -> 171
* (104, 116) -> 158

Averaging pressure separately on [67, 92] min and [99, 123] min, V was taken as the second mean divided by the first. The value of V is 1.3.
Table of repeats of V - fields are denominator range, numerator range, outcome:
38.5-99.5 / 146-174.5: 1.05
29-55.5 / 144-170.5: 0.81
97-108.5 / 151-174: 1.21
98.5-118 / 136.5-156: 1.07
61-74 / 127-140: 1.07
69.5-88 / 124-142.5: 1.43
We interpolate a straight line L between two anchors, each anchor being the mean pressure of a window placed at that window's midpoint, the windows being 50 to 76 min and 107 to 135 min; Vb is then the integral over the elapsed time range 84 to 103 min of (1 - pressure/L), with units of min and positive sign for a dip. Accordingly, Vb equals 7.7 min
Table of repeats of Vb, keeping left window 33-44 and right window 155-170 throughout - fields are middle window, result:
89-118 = 6.2 min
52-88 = 6.9 min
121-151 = -1.7 min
